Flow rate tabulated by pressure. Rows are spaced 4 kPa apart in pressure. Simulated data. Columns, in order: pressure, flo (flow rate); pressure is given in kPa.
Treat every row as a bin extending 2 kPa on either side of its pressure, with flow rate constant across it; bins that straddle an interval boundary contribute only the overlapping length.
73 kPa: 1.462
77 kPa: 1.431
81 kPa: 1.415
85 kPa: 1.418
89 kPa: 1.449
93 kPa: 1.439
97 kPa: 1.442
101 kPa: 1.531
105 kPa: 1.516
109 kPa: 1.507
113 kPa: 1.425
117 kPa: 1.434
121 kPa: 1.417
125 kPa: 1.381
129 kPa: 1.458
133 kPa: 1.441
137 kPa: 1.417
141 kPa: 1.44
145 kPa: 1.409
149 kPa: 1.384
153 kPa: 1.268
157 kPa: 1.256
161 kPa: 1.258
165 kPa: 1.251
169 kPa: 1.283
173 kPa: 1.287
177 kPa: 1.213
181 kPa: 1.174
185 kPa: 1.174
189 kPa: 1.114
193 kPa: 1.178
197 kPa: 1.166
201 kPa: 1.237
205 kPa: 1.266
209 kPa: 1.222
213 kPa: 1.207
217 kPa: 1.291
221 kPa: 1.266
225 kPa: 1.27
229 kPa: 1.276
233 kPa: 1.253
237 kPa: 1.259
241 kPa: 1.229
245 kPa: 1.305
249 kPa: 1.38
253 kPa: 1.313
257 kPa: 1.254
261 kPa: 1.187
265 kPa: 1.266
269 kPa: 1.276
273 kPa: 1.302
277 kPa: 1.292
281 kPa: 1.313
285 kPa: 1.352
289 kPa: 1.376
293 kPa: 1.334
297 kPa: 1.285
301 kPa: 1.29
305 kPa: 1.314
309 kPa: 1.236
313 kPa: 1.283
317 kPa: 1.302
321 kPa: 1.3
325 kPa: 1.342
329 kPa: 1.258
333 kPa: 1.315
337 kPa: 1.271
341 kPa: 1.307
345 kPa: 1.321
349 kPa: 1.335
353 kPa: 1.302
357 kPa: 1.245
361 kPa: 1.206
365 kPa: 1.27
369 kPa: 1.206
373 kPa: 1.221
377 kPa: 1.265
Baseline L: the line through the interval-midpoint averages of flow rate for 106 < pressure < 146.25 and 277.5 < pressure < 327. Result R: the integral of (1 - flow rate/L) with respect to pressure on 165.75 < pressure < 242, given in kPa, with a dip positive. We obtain 8.27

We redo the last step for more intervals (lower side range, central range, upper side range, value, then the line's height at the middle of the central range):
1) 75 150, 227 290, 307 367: 2.4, 1.34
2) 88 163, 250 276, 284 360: 1.2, 1.34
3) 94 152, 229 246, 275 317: 1.1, 1.35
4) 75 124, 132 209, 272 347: 7.2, 1.4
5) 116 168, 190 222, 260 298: 2.7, 1.34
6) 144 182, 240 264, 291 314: 0.1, 1.29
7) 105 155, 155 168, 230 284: 1.2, 1.38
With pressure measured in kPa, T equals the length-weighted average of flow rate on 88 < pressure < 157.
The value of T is 1.43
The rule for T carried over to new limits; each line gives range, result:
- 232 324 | 1.29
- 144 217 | 1.24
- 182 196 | 1.16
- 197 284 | 1.27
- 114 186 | 1.33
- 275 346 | 1.3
